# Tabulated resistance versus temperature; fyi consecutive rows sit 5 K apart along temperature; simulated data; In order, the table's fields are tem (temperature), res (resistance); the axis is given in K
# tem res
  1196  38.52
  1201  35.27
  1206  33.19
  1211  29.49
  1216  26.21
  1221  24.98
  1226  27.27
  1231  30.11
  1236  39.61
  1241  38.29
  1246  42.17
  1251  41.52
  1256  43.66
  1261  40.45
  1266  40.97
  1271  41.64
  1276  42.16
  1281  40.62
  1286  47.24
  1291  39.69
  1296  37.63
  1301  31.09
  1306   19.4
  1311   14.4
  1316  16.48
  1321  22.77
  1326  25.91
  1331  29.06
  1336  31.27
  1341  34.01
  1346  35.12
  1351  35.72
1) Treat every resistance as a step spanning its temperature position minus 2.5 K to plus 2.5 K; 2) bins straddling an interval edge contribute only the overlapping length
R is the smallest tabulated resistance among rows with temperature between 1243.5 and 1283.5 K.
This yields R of 40.45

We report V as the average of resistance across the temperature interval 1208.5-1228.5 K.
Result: 27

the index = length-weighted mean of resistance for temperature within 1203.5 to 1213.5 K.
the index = 31.3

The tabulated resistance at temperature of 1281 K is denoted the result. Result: 40.62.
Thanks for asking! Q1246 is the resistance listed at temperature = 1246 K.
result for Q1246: 42.17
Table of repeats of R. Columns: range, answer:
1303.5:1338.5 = 14.4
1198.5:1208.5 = 33.19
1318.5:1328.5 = 22.77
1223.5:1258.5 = 27.27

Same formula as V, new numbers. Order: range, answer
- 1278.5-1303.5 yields 39.3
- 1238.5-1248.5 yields 40.2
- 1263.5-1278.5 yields 41.6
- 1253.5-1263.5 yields 42.1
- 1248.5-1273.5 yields 41.6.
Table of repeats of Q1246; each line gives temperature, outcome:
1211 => 29.49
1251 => 41.52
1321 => 22.77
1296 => 37.63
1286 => 47.24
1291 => 39.69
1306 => 19.4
